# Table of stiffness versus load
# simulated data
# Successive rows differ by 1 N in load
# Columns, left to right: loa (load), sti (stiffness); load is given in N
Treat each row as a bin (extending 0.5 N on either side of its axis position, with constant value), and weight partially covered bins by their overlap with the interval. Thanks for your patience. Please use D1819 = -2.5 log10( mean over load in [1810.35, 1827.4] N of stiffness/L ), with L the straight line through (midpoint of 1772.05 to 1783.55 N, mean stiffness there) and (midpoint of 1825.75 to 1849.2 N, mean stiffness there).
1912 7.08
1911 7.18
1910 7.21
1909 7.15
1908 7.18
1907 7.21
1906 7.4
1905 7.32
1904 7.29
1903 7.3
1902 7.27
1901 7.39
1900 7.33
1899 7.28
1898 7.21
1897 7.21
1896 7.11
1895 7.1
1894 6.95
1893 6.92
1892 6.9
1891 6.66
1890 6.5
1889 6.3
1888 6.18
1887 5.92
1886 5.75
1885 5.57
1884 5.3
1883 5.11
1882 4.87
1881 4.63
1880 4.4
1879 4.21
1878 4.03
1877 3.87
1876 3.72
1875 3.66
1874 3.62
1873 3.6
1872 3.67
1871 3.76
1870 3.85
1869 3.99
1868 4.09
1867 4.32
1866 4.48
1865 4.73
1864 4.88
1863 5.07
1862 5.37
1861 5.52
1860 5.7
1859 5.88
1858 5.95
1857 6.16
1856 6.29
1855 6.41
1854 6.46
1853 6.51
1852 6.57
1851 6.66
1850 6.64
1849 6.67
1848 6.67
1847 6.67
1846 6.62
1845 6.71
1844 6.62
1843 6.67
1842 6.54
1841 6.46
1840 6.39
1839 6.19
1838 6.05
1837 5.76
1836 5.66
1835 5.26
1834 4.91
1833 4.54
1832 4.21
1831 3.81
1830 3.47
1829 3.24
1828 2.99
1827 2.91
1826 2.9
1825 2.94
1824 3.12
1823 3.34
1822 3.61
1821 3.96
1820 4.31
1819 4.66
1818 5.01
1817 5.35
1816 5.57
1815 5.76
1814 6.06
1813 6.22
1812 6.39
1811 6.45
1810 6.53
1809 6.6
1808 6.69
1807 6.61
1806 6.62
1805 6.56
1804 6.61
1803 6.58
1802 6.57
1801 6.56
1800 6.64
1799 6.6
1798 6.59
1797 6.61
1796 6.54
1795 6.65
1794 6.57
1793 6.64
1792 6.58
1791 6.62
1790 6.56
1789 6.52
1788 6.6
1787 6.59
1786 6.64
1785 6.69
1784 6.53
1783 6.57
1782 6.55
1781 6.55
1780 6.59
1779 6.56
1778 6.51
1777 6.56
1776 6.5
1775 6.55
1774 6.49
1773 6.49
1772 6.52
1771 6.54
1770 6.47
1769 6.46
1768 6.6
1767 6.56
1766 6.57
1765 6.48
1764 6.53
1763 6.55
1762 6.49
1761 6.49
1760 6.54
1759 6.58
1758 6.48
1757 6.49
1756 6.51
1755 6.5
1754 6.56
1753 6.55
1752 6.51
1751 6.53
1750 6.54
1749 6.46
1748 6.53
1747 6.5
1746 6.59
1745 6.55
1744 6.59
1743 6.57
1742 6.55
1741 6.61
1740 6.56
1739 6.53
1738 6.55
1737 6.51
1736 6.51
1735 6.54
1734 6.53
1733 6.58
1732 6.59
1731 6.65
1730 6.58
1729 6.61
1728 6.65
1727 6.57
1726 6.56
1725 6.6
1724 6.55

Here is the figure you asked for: 0.23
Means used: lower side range 6.54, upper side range 5.34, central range 4.65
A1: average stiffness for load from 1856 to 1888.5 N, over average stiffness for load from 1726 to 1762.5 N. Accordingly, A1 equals 0.73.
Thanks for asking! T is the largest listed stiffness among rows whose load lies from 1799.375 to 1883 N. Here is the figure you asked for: 6.71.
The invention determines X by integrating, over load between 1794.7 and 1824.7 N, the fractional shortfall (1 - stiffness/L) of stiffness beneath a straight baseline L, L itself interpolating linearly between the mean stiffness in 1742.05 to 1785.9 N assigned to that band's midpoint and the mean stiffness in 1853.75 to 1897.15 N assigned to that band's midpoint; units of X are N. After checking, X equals 1.0 N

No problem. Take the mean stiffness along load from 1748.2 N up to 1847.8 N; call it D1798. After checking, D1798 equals 6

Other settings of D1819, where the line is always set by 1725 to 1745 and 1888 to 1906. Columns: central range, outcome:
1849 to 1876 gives 0.32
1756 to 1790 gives 0.02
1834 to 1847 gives 0.11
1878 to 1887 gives 0.37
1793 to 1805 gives 0.03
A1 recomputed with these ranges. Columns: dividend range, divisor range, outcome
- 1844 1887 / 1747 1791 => 0.80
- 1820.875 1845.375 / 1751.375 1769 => 0.73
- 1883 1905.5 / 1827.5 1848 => 1.23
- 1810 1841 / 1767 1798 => 0.73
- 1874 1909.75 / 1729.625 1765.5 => 0.94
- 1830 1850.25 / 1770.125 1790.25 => 0.90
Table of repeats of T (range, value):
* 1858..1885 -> 5.95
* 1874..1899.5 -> 7.28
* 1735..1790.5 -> 6.69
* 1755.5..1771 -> 6.6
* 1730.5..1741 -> 6.65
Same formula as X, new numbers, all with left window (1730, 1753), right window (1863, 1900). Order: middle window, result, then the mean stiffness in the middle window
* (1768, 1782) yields -0.6 N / 6.53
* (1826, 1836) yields 3.1 N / 3.96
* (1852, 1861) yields -1.1 N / 6.16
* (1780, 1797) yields -1.3 N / 6.59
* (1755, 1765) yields -0.2 N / 6.52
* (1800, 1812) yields -1.2 N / 6.57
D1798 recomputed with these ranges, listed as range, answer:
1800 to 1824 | 5.73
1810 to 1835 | 4.46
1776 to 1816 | 6.52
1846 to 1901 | 5.6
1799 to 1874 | 5.4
